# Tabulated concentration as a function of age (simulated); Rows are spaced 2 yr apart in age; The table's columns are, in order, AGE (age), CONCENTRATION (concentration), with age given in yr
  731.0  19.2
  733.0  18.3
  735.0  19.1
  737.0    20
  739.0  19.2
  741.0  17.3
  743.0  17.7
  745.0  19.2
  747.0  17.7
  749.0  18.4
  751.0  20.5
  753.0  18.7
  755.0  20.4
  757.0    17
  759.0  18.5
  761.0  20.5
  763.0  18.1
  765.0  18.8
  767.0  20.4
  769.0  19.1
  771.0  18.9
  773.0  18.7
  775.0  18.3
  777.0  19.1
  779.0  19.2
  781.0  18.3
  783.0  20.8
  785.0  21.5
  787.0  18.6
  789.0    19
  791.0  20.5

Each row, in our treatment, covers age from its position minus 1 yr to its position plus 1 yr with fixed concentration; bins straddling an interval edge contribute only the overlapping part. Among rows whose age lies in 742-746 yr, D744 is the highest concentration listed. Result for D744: 19.2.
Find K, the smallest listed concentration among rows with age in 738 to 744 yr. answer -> 17.3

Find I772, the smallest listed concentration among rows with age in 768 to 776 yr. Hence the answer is 18.3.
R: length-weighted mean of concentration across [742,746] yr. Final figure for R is 18.4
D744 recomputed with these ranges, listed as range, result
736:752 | 20.5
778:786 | 21.5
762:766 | 18.8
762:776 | 20.4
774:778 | 19.1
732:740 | 20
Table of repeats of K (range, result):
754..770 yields 17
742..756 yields 17.7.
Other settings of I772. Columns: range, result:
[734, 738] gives 19.1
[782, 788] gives 18.6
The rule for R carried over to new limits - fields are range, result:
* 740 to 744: 17.5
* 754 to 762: 19.1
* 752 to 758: 18.7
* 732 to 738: 19.1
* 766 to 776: 19.1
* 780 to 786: 20.2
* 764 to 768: 19.6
